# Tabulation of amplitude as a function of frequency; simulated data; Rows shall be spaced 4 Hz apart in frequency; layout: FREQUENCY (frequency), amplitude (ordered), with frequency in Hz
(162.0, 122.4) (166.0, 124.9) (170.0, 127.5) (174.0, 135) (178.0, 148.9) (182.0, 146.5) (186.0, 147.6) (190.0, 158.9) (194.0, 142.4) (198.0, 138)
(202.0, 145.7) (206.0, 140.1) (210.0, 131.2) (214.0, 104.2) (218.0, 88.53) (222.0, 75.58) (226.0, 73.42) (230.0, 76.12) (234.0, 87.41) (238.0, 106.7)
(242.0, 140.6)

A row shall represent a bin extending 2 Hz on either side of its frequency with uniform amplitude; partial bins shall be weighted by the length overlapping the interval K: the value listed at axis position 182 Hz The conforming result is 146.5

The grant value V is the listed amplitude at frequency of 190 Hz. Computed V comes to 158.9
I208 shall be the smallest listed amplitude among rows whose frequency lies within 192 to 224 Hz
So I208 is 75.58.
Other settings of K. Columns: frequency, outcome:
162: 122.4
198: 138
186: 147.6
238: 106.7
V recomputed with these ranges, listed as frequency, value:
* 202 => 145.7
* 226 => 73.42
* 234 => 87.41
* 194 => 142.4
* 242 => 140.6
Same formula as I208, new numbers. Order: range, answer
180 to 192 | 146.5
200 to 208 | 140.1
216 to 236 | 73.42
